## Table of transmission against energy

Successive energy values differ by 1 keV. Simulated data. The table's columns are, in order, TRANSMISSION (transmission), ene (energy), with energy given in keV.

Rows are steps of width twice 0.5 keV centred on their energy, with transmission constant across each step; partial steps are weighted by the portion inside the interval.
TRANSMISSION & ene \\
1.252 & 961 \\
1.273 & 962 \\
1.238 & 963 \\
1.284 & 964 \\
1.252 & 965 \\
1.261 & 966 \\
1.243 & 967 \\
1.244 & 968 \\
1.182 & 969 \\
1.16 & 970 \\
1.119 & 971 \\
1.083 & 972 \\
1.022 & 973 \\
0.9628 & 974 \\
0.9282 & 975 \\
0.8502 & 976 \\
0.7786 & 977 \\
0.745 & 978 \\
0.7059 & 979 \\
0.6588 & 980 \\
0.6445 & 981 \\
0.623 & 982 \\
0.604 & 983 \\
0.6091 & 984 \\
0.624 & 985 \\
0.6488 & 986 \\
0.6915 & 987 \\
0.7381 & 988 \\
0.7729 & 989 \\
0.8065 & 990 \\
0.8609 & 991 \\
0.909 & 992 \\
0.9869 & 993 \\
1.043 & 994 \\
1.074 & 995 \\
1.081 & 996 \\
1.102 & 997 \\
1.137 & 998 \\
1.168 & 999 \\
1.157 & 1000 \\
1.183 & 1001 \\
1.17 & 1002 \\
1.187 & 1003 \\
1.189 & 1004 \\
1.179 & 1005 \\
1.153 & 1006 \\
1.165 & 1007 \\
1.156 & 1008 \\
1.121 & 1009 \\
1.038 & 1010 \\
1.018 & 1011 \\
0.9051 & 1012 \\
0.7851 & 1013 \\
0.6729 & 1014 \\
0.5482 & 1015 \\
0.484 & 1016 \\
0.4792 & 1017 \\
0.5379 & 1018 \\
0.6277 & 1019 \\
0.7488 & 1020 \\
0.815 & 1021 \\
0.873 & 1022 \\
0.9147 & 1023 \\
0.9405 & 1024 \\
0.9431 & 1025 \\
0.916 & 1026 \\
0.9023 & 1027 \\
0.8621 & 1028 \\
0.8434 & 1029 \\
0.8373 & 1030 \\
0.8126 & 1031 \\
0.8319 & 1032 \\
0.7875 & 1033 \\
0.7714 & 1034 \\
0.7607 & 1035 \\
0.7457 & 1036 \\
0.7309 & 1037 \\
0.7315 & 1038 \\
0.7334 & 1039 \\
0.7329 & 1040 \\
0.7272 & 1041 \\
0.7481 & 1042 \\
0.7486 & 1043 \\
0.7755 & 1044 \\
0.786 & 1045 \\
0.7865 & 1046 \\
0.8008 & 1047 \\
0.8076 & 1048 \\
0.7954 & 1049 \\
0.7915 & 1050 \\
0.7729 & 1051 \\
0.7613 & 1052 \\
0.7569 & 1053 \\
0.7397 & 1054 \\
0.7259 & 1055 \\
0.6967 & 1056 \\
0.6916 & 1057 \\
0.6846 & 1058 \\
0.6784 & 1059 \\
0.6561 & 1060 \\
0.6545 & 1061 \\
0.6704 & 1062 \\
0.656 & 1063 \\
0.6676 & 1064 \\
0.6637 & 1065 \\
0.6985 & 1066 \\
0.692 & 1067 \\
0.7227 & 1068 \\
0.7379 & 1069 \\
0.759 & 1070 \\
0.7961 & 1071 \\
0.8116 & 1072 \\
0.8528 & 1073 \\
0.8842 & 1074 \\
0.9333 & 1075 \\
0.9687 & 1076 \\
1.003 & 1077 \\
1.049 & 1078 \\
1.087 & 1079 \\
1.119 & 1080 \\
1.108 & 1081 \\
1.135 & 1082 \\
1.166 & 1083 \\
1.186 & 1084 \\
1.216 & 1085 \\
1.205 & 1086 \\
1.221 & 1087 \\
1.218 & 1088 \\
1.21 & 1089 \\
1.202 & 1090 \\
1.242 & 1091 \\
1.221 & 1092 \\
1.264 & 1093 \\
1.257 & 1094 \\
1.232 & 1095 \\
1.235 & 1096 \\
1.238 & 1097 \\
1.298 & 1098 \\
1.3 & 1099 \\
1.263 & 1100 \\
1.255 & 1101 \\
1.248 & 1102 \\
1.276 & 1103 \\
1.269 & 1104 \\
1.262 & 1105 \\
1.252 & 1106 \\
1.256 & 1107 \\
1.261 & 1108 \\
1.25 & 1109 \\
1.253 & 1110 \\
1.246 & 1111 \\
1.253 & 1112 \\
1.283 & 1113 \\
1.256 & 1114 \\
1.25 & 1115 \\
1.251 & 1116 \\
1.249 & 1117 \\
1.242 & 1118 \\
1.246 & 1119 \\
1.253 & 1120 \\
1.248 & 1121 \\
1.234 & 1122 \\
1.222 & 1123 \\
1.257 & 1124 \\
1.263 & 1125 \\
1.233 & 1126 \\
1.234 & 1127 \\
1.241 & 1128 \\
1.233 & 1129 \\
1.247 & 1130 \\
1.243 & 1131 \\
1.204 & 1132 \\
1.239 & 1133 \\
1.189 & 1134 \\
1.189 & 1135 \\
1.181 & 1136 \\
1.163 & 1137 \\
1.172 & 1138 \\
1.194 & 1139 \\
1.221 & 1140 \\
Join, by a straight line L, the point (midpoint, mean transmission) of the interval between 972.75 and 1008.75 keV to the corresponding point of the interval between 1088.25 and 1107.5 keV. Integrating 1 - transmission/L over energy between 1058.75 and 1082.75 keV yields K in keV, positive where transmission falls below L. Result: 6.84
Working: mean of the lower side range 0.926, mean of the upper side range 1.25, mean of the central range 0.839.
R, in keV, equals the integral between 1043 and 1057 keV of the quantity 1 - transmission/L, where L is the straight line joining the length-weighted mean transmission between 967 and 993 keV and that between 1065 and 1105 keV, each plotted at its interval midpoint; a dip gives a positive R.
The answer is 3.4 keV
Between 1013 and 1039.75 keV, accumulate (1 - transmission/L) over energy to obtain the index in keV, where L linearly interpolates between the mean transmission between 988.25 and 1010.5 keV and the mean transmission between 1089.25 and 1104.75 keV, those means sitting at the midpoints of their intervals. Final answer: 8.54 keV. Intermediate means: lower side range 1.07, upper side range 1.25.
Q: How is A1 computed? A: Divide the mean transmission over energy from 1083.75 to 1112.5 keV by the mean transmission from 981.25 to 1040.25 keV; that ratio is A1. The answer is 1.4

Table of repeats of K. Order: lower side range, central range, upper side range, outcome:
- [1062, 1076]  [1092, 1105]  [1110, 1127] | -2.6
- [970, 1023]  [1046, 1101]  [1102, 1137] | 8.3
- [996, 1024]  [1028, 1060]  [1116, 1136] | 8.4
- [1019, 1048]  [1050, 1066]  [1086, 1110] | 4.4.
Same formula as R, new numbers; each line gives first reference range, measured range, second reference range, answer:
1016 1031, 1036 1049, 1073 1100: 2.1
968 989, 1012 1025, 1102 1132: 3.2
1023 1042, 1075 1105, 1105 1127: -2.1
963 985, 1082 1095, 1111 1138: -0.5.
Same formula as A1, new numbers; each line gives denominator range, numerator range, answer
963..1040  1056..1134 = 1.21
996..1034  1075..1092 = 1.24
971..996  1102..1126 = 1.53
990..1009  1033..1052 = 0.70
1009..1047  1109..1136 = 1.58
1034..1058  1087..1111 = 1.66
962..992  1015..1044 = 0.84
